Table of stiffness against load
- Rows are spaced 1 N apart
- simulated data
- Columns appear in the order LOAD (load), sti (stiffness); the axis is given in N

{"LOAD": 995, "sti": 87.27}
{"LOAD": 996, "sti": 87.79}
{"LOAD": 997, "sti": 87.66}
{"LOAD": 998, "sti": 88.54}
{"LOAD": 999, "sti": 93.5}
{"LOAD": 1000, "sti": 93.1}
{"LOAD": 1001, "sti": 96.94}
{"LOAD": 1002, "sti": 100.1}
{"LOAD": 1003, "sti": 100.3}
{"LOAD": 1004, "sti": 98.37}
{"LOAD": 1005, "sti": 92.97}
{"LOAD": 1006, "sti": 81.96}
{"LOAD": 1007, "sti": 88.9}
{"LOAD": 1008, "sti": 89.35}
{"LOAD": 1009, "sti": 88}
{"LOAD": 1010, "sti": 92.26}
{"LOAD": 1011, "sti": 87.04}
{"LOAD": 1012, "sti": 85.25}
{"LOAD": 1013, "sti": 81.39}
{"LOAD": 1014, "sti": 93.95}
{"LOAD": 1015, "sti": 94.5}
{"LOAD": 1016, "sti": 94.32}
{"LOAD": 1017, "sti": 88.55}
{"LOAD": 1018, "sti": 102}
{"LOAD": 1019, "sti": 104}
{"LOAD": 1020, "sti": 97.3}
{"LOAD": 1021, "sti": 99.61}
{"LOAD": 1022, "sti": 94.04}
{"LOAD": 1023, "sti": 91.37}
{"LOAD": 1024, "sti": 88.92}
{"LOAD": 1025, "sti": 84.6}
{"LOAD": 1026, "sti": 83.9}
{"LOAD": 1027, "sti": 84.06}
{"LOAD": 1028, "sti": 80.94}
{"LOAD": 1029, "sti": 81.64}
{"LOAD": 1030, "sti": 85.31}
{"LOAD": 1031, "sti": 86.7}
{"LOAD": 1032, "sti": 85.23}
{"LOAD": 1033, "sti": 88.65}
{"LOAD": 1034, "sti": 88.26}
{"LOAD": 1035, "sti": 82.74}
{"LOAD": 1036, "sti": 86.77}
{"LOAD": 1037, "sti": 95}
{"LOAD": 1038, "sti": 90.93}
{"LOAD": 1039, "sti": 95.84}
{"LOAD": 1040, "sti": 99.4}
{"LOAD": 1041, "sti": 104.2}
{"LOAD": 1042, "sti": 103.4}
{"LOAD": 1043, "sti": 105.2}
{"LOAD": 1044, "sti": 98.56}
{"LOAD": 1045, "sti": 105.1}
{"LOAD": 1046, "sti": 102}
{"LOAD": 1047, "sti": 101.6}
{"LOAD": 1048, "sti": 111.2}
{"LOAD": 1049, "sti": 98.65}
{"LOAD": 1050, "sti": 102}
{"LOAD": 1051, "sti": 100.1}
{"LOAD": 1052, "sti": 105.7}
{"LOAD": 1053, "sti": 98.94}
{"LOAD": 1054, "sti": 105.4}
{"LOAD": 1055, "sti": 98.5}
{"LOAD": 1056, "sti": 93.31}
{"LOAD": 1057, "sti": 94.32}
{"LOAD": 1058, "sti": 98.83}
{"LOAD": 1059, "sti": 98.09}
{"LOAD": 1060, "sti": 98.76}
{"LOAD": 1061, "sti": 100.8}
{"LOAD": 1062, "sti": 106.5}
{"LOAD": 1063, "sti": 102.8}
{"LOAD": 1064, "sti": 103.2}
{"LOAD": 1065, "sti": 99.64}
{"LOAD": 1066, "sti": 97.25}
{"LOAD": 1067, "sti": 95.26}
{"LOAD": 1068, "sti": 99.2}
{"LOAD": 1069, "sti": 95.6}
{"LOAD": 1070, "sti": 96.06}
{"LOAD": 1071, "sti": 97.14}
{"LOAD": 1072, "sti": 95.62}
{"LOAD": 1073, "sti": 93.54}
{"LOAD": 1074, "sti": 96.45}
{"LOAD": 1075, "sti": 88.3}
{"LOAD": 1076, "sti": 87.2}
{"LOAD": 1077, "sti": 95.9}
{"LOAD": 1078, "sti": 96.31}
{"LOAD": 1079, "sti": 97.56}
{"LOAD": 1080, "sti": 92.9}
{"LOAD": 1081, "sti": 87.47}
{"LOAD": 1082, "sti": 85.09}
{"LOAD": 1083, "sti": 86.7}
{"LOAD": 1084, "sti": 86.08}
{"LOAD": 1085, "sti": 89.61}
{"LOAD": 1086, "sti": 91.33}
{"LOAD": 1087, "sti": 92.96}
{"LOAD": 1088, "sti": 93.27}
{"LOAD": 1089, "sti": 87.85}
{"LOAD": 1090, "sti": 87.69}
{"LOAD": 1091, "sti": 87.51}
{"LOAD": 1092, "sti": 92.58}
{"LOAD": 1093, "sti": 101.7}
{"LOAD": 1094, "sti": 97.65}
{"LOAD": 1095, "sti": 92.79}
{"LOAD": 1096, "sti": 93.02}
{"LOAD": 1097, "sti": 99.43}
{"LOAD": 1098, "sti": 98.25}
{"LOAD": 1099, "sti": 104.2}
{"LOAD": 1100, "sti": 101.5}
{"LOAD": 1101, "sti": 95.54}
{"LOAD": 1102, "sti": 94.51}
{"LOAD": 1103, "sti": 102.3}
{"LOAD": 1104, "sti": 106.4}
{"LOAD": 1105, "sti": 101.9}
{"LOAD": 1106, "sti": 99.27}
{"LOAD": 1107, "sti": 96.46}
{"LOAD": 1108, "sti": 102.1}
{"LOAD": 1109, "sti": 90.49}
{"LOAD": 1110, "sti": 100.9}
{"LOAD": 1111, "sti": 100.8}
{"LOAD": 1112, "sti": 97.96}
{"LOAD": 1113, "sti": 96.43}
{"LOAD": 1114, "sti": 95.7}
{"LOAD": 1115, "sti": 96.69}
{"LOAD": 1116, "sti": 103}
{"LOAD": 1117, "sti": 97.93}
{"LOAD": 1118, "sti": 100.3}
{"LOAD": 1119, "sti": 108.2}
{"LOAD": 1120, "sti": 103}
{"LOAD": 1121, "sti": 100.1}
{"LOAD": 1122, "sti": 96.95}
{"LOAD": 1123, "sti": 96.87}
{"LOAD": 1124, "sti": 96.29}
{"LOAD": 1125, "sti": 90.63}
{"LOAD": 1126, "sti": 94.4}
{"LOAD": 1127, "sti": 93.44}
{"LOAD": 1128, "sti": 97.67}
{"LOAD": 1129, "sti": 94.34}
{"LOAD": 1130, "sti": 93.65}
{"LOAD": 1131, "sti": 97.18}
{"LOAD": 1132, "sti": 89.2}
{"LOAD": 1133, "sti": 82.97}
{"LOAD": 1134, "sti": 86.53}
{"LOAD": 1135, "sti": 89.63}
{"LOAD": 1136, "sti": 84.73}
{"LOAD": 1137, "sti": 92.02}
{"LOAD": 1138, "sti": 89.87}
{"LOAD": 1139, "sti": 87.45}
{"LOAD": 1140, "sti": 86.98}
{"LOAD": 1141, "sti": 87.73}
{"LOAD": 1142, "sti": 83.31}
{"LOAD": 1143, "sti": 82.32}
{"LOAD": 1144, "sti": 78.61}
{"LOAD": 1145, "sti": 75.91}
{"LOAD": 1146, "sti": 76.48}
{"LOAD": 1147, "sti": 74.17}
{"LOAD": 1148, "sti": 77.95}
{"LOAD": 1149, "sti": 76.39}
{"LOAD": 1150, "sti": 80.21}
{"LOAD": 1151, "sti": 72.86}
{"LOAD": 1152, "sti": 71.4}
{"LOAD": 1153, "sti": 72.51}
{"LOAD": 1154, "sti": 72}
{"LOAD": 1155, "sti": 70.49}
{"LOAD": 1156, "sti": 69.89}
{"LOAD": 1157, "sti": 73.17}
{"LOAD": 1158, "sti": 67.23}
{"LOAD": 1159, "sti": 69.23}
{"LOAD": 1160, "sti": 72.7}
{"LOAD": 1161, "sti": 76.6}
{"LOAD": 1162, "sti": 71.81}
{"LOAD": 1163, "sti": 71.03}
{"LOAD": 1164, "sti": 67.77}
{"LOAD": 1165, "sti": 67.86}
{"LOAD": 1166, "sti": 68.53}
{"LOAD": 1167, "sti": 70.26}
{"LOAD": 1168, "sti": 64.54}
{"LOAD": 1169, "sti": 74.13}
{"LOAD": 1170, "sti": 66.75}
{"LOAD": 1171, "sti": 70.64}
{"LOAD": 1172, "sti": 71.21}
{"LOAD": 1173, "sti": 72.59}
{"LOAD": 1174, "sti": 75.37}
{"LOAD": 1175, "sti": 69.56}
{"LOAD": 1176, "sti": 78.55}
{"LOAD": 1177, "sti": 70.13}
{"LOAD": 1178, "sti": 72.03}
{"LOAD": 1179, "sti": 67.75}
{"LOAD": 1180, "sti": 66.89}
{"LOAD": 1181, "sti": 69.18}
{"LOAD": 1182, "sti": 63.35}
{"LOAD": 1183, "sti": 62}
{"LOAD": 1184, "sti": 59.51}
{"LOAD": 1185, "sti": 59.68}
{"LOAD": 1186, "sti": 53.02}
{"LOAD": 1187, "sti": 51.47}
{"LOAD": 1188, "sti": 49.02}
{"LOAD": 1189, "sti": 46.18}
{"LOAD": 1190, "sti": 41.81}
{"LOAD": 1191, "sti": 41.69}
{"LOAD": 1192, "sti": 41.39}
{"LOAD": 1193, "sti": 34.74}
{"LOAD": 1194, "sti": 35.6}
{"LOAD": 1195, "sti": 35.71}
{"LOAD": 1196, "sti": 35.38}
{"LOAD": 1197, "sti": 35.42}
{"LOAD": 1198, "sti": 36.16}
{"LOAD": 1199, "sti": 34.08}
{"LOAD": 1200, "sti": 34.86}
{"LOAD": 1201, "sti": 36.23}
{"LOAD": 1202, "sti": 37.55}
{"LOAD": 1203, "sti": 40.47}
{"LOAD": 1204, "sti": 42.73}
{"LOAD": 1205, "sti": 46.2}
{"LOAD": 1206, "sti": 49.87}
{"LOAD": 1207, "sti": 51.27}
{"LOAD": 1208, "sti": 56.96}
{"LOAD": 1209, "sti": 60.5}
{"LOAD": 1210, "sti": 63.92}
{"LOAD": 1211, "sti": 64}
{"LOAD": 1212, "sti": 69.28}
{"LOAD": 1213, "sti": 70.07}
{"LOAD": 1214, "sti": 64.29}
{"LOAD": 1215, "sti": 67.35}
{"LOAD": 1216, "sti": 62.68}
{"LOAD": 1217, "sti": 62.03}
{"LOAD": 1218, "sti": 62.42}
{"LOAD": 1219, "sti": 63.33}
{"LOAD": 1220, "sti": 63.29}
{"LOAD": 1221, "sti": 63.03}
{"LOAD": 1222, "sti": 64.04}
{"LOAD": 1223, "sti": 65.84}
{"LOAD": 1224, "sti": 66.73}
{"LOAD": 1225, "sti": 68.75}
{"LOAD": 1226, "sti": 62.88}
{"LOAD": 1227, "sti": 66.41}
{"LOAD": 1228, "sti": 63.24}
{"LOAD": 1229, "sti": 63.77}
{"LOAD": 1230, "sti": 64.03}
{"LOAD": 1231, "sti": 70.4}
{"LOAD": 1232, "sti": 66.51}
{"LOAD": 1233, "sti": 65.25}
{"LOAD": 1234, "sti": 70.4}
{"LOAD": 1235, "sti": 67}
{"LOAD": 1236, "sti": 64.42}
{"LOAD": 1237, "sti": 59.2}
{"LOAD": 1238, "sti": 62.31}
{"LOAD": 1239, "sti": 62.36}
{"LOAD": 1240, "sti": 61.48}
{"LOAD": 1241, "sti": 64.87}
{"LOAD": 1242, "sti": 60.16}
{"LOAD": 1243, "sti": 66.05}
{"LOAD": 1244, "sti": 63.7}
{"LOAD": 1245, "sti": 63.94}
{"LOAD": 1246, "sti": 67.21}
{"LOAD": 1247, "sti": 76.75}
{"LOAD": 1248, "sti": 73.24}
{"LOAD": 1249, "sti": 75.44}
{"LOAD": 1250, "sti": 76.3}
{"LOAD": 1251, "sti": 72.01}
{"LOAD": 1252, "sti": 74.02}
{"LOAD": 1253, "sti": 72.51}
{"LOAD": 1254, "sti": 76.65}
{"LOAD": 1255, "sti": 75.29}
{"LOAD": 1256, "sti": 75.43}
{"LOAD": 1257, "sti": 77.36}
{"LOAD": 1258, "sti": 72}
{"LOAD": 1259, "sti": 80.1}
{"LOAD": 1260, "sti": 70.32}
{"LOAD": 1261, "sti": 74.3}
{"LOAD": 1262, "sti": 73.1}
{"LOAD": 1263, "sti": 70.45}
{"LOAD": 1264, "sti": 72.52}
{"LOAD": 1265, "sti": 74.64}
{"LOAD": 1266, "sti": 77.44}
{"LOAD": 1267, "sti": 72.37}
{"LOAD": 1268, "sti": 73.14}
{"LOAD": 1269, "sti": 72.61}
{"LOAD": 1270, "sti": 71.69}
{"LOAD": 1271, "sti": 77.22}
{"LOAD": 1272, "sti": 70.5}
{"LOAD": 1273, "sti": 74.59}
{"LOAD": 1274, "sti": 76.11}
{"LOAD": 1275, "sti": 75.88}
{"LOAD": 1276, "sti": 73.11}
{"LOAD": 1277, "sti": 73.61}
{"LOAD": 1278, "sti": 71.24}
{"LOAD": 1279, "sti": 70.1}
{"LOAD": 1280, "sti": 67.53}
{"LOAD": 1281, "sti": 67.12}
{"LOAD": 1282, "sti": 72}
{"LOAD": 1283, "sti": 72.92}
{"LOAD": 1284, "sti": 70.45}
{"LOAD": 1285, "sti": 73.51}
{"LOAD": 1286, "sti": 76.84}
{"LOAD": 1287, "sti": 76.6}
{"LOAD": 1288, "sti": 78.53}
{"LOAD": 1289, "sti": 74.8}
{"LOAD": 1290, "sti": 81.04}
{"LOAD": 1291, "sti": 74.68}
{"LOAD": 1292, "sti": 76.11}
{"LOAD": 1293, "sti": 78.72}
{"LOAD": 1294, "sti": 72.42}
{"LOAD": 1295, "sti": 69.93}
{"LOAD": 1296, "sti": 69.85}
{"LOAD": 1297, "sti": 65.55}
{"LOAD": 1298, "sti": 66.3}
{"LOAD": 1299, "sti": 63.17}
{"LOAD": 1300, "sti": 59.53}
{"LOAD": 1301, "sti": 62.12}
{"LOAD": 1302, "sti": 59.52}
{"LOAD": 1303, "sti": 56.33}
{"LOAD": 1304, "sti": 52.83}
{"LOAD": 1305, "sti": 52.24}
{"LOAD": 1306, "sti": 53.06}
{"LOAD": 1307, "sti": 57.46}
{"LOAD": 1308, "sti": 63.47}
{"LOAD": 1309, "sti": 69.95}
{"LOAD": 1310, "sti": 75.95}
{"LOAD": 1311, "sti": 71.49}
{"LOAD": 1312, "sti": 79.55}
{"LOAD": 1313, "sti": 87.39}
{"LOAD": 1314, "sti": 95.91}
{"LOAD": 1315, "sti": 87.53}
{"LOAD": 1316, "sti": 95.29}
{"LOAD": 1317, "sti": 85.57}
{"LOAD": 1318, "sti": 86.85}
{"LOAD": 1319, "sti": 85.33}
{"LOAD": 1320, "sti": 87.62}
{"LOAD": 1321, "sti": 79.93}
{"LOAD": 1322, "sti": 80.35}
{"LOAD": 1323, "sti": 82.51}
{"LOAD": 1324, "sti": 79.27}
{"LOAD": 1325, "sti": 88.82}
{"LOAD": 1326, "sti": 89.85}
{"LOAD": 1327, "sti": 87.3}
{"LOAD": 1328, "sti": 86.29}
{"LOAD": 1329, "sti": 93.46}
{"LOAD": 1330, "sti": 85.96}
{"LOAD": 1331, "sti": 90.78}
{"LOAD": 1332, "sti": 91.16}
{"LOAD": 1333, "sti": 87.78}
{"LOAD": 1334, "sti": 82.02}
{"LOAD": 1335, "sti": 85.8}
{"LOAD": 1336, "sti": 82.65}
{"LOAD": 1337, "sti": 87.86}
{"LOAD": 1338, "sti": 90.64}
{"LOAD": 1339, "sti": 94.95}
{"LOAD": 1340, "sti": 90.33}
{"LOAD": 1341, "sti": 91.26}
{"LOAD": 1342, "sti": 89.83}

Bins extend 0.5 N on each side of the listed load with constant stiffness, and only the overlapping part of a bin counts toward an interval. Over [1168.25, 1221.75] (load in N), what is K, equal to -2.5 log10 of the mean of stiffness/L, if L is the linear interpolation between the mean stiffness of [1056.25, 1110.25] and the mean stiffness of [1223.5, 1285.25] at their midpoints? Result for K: 0.372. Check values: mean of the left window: 95.8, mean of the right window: 70.3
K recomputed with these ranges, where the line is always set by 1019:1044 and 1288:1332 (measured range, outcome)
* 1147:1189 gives 0.217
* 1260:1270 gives 0.077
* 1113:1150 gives -0.056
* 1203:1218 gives 0.354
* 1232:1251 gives 0.193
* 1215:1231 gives 0.246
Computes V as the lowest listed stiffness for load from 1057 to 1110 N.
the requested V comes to 85.09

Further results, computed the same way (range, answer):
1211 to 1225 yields 62.03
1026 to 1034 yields 80.94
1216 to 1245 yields 59.2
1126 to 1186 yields 53.02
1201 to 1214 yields 36.23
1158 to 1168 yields 64.54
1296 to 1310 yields 52.24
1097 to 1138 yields 82.97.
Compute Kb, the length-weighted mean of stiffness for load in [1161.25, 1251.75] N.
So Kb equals 60.6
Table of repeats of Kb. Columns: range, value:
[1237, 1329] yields 73.2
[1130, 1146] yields 86.2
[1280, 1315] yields 70.1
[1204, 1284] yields 68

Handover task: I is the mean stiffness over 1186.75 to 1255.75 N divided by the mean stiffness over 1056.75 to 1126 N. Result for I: 0.61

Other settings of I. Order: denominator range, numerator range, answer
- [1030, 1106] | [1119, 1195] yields 0.77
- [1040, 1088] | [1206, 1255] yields 0.68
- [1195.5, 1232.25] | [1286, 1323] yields 1.30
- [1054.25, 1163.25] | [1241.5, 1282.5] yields 0.79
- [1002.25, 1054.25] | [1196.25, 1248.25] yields 0.64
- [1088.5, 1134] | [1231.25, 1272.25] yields 0.73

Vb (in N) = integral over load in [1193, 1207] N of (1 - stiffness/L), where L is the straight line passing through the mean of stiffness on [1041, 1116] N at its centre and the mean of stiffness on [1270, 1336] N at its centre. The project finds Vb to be 7.7 N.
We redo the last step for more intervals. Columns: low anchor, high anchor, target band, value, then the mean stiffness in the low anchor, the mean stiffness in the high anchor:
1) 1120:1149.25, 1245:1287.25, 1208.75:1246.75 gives 6.34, 88.4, 73.4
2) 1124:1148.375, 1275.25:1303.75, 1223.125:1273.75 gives 3.32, 87.2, 70.4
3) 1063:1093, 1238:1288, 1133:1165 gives 2.83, 93.3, 72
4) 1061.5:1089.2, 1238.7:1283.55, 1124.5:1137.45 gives -0.55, 94.2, 71.8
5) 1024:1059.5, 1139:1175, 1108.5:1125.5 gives -3.60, 94.9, 73.9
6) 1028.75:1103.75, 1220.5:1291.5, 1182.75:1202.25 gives 8.93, 95.8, 70.6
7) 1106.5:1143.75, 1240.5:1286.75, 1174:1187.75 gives 3.29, 94.1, 72.4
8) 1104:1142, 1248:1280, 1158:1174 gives 3.28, 95.1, 73.8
